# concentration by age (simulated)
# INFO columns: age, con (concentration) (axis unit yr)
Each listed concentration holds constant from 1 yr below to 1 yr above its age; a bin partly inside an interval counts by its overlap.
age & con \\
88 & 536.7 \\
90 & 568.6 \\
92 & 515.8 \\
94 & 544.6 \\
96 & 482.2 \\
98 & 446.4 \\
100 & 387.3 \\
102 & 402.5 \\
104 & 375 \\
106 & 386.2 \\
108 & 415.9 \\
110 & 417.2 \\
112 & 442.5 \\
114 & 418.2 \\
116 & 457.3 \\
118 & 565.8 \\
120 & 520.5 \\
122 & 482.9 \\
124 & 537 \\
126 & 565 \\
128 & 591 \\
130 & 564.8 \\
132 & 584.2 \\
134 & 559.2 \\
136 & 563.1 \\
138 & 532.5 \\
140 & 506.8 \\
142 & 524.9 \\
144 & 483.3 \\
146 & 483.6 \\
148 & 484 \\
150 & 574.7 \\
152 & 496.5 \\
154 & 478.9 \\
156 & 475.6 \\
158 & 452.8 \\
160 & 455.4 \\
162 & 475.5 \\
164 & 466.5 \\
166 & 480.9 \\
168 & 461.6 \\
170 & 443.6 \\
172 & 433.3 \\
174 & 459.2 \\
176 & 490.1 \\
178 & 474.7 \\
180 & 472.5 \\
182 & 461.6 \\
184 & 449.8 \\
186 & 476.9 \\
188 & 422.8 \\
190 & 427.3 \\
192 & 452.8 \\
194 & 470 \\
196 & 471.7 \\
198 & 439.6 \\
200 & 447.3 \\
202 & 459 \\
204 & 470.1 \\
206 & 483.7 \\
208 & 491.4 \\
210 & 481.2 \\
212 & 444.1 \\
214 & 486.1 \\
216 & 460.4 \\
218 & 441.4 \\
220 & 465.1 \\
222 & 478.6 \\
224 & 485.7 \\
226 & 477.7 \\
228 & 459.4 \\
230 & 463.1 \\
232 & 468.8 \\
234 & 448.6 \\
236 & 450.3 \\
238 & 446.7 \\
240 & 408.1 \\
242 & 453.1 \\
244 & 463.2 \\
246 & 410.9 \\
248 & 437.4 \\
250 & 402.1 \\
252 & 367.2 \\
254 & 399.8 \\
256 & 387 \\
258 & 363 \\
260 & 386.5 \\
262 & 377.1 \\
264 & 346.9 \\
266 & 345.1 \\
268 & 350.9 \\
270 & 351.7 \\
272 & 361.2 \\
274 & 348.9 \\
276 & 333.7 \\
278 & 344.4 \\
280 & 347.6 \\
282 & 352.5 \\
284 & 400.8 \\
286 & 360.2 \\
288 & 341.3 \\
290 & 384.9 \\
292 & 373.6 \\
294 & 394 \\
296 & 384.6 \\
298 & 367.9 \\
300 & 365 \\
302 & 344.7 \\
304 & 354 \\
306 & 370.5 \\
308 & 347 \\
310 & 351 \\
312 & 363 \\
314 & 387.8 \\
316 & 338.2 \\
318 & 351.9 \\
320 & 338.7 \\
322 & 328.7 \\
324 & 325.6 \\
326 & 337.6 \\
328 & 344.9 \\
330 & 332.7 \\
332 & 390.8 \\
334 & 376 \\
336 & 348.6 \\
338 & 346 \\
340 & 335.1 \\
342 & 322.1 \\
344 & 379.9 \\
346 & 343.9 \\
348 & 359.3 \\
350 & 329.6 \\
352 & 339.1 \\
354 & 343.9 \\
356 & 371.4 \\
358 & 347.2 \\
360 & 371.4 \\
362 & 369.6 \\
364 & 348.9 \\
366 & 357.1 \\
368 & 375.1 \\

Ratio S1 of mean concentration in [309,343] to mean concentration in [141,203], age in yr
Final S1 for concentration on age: 0.74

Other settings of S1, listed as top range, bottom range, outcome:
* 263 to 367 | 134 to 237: 0.75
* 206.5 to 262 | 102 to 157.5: 0.89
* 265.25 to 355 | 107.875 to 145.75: 0.69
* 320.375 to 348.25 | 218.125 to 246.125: 0.76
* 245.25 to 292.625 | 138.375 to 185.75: 0.77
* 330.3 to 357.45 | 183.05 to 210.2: 0.77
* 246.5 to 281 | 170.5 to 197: 0.80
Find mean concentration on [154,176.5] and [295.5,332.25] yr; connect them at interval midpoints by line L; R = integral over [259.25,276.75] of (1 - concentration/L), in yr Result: 1.4 yr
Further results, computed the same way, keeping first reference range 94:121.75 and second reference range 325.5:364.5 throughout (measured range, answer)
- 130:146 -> -3.8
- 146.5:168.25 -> -2.9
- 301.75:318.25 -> 0.4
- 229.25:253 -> -2.5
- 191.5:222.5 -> -4.5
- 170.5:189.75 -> -1.9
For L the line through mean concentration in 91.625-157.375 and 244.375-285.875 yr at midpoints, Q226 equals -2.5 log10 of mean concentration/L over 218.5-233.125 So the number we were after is -0.16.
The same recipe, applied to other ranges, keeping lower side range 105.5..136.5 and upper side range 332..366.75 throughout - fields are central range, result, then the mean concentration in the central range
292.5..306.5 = 0.05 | 369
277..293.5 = 0.09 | 364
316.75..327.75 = 0.11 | 337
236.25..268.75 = 0.05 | 398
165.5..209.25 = 0.00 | 461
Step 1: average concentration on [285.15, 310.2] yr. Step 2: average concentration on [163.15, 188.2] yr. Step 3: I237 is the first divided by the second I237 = 0.79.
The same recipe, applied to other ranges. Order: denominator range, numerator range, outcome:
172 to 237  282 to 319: 0.79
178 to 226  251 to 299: 0.79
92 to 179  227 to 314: 0.79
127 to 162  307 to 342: 0.67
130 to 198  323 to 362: 0.72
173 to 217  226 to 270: 0.89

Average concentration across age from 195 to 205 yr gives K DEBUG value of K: 458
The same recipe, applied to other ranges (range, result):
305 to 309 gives 359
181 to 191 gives 448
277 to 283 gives 348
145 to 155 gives 504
